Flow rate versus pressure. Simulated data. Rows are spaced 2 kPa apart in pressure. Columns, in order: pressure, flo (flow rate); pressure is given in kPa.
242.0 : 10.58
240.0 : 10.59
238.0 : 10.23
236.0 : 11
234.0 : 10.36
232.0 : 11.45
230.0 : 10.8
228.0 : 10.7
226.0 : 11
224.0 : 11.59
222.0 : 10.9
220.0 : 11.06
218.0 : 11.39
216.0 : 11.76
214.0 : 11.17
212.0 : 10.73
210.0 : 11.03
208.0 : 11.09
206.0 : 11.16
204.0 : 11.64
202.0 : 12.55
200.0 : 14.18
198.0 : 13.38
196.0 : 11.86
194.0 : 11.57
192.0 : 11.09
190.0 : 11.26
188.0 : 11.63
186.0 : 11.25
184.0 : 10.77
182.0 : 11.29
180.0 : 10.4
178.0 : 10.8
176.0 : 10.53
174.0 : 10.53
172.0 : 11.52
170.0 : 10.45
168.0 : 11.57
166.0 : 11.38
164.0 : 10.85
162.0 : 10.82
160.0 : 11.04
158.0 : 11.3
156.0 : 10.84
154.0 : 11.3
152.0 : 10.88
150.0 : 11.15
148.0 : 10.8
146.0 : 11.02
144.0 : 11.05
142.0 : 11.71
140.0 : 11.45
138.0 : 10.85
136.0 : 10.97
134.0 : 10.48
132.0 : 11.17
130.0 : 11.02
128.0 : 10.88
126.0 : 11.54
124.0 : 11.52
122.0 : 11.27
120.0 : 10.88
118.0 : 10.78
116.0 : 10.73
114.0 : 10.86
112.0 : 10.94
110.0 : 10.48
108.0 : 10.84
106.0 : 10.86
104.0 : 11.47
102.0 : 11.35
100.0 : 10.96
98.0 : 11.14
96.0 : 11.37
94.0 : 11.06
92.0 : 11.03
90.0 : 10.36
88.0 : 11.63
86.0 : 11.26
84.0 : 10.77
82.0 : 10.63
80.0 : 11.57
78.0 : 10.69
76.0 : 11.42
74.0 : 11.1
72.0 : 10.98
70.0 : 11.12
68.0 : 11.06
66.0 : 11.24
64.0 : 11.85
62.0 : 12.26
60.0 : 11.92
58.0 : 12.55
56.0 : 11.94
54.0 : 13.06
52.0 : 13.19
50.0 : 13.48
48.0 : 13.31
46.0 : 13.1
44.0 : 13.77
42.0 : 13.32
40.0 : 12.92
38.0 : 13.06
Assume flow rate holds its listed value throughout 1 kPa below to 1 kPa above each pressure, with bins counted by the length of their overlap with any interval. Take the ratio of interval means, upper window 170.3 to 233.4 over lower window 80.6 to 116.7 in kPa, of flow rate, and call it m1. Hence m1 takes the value 1.03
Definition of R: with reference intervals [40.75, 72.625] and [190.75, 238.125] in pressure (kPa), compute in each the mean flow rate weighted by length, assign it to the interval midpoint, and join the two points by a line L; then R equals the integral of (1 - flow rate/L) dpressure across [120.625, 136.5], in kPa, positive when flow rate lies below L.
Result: 1.1 kPa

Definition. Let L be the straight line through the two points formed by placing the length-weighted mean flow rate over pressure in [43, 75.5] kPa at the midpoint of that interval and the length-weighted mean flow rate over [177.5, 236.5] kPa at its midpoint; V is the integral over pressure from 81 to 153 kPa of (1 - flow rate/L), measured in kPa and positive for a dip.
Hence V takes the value 5.2 kPa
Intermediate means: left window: 12.2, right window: 11.4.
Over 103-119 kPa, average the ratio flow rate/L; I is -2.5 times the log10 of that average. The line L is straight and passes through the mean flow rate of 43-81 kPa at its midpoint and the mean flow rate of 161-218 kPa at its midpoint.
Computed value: 0.09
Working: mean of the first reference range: 12.1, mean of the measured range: 10.9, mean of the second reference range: 11.4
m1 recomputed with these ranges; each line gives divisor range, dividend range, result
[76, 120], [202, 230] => 1.02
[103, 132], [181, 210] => 1.07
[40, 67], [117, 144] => 0.88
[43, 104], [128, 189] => 0.94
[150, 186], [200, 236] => 1.03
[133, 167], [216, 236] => 1.00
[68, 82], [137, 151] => 1.00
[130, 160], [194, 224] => 1.06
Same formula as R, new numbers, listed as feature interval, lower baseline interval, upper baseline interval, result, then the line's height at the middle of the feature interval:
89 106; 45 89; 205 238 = 0.86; 11.7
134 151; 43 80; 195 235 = 1.00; 11.8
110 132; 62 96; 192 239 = 0.41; 11.2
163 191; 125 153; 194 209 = 1.79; 11.8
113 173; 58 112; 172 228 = 1.16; 11.3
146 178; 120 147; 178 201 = 1.15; 11.4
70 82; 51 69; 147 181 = 0.84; 11.9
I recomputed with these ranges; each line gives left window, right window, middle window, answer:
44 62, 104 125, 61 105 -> 0.067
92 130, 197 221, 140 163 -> 0.024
